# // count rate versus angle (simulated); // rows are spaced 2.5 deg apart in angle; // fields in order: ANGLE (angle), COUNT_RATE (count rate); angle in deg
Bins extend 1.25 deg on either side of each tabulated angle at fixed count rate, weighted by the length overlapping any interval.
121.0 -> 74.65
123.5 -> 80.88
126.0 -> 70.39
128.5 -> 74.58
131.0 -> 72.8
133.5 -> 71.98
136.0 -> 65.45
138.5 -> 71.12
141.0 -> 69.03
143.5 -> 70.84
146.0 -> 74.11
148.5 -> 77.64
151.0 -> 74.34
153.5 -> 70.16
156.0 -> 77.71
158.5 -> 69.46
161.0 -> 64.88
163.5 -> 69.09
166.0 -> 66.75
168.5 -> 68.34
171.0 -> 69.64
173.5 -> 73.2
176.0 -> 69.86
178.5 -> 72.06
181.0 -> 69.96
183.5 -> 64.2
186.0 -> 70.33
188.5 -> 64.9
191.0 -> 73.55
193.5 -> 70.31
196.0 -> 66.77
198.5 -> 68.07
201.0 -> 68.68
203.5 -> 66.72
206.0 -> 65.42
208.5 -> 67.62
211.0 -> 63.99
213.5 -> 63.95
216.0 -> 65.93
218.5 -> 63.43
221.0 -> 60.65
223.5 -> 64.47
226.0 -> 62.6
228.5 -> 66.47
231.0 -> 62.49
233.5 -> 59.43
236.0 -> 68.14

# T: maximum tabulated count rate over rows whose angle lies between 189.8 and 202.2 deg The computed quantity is 73.55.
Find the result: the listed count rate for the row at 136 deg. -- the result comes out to 65.45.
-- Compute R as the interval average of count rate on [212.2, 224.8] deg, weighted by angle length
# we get 63.7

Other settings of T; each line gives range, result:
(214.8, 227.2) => 65.93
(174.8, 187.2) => 72.06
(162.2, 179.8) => 73.2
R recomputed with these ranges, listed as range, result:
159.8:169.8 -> 67.3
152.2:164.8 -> 70.3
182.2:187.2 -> 67.3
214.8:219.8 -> 64.6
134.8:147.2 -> 70.1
